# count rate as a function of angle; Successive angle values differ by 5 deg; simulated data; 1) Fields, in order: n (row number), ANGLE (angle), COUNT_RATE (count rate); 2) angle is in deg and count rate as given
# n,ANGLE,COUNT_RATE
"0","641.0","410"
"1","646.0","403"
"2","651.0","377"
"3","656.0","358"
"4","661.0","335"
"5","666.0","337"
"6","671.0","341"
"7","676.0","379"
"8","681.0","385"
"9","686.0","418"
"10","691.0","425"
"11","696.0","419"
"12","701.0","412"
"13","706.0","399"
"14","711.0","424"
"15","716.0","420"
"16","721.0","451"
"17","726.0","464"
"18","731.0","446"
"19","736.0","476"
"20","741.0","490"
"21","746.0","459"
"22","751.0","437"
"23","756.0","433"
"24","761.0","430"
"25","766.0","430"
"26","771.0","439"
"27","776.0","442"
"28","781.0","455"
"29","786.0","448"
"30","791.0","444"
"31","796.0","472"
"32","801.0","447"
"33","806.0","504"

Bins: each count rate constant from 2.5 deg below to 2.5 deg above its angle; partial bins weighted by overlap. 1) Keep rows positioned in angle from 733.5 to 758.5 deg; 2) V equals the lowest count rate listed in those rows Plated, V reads 433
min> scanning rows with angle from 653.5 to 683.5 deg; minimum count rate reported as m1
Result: 335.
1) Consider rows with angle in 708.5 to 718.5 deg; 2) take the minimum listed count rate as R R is 420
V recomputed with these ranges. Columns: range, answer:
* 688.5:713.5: 399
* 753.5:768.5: 430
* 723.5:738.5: 446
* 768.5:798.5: 439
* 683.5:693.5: 418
